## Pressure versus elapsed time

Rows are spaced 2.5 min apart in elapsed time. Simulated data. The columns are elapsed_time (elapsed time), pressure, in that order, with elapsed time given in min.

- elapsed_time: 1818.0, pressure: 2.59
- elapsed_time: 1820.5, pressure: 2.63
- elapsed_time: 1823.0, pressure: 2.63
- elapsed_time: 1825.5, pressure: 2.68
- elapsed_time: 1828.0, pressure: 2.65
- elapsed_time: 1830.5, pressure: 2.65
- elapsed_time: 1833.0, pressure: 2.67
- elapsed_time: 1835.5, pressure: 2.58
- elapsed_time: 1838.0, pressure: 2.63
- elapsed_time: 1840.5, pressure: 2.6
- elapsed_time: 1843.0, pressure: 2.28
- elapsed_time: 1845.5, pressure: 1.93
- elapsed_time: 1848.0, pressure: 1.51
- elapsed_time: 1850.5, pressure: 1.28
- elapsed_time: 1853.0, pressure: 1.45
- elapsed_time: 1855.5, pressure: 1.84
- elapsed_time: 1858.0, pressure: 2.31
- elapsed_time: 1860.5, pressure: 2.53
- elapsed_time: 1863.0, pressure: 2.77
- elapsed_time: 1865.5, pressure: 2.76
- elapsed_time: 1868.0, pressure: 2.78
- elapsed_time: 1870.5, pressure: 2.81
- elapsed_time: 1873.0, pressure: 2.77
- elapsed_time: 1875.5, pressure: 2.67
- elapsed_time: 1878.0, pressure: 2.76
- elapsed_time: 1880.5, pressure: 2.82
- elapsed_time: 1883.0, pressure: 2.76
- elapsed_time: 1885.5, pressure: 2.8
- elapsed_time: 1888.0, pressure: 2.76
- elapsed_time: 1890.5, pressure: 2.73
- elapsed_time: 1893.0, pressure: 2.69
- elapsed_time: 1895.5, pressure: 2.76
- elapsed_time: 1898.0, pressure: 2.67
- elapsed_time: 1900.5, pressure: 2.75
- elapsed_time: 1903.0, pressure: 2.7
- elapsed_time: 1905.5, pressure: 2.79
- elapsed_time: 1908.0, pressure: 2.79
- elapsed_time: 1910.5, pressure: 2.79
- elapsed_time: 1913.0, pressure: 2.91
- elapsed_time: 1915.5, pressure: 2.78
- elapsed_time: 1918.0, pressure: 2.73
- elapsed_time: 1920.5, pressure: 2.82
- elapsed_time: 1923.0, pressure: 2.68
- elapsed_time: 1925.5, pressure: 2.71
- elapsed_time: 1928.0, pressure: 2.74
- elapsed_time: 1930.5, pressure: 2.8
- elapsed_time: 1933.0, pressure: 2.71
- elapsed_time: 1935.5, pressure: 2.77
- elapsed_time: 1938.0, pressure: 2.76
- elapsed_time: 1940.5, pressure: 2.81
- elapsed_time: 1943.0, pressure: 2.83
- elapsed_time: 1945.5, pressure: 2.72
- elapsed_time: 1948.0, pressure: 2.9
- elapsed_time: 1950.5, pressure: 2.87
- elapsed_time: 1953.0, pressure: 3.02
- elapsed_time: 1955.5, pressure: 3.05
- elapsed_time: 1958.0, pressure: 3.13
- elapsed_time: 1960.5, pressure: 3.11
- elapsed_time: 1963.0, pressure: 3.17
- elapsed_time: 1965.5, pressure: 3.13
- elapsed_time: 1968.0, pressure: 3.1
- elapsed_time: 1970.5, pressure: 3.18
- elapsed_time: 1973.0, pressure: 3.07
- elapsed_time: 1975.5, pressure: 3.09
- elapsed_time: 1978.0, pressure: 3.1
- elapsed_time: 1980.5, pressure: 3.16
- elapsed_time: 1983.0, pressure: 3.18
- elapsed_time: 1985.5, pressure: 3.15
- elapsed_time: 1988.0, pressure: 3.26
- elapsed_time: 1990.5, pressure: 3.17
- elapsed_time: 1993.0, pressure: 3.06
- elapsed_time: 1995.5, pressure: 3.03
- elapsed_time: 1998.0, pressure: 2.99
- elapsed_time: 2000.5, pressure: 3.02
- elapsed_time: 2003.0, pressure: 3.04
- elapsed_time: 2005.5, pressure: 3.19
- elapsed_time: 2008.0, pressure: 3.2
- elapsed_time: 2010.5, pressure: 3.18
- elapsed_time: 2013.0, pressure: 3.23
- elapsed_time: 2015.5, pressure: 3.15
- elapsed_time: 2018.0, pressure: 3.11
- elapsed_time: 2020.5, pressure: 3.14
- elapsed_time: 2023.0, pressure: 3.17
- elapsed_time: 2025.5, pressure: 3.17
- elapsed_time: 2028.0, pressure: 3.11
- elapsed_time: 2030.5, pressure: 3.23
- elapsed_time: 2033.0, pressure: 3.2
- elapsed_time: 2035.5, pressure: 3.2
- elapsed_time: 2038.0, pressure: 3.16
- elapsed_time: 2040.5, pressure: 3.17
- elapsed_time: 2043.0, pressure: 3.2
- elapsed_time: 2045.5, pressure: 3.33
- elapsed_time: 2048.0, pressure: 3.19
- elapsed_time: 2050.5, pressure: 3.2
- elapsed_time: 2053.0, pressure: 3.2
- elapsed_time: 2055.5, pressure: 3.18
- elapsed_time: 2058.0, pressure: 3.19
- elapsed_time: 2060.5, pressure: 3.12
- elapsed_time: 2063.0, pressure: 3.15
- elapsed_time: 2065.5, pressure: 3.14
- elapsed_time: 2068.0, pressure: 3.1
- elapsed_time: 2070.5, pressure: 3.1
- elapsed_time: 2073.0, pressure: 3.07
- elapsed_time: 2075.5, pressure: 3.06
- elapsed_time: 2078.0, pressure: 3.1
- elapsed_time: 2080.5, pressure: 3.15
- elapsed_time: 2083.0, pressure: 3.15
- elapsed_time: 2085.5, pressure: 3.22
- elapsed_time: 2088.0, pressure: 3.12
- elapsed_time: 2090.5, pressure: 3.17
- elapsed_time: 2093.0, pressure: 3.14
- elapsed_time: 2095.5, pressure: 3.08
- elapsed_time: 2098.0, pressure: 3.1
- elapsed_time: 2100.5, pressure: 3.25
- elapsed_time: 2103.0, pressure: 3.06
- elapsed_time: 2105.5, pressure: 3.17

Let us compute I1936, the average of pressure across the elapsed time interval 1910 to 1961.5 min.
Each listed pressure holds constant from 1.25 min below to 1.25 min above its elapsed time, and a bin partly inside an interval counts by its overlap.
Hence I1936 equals 2.84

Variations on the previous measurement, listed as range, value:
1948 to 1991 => 3.11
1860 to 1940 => 2.75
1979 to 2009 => 3.12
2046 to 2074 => 3.15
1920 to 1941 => 2.75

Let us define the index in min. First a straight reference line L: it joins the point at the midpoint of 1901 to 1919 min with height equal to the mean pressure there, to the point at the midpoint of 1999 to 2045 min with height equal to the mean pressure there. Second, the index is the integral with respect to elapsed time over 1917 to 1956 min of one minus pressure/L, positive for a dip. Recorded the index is 1.0 min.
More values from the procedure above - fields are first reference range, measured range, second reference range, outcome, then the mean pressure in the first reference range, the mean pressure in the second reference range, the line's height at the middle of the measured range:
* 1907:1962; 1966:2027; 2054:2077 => -3.2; 2.84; 3.12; 2.97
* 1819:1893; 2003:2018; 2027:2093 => -0.9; 2.49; 3.16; 3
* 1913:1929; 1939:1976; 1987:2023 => -1.1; 2.76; 3.13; 2.92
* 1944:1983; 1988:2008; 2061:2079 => -0.1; 3.06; 3.1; 3.07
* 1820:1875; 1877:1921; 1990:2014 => -2.2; 2.4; 3.11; 2.63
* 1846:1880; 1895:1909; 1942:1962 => -0.7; 2.33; 2.96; 2.6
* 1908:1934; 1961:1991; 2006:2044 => -1.6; 2.77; 3.17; 2.98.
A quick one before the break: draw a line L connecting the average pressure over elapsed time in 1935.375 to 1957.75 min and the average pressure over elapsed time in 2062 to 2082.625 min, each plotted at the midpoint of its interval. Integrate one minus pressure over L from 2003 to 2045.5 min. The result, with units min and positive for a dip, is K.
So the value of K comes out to -2.2 min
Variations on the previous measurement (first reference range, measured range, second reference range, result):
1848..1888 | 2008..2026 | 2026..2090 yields -0.9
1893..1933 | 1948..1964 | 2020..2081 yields -0.9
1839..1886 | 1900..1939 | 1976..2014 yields -0.9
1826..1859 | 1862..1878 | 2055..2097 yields -3.2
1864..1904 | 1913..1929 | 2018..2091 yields 0.5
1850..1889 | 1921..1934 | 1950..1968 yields 0.7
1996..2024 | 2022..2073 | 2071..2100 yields -0.8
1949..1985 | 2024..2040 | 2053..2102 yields -0.3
